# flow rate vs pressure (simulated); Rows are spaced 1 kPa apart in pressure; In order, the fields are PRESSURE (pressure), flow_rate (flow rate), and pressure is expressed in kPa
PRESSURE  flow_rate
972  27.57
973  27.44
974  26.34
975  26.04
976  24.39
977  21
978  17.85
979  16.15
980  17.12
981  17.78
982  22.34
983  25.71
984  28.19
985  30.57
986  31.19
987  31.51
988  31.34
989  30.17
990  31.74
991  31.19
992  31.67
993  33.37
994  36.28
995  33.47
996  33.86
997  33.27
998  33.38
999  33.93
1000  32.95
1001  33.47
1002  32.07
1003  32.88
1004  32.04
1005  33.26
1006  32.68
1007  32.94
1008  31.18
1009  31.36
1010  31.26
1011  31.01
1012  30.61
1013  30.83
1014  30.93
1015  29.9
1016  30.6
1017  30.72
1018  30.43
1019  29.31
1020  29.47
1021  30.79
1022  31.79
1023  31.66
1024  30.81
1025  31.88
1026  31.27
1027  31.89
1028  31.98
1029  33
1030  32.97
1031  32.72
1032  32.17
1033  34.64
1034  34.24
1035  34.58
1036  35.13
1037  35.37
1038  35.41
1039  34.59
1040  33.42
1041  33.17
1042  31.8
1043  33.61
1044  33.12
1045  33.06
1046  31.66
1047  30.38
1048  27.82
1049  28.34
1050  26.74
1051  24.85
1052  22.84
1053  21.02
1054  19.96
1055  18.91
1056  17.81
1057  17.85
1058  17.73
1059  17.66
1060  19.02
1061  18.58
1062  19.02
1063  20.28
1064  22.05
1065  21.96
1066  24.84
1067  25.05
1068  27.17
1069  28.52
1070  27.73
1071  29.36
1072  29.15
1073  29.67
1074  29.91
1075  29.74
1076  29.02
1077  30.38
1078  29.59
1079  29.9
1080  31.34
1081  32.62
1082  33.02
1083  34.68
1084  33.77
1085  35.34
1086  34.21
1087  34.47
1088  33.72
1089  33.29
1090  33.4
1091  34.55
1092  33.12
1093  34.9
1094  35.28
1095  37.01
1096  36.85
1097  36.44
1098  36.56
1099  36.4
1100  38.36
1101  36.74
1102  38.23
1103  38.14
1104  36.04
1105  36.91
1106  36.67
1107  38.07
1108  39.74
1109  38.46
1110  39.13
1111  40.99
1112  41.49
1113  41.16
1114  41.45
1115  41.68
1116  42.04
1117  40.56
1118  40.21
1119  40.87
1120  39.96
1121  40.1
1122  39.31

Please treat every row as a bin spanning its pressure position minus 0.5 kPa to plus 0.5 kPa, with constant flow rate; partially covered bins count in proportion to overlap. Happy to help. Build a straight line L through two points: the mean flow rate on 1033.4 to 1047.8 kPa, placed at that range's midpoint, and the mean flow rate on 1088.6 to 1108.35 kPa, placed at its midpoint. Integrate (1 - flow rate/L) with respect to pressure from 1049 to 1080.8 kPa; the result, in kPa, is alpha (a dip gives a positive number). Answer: 9.3 kPa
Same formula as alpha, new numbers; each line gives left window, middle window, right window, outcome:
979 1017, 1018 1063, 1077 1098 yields 4.77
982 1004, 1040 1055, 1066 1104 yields 1.90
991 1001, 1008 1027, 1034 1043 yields 1.66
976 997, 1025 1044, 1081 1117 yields -1.06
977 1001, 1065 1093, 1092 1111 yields 3.66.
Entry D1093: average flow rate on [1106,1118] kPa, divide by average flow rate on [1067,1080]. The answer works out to 1.4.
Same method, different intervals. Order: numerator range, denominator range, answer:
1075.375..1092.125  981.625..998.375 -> 1.05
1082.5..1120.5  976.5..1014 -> 1.26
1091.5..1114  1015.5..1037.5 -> 1.17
